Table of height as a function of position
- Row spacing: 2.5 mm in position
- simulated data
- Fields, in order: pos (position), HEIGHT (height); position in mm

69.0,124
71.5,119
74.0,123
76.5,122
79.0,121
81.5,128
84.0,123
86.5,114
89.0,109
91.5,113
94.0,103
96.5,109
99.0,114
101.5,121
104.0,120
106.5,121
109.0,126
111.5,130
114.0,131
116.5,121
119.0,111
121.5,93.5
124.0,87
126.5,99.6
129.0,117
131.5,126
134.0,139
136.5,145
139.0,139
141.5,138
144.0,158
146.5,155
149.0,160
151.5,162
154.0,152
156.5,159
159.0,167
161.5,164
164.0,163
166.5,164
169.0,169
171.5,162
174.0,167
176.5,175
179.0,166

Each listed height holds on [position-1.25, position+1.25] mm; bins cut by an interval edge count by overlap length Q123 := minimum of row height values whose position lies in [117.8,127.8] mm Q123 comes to 87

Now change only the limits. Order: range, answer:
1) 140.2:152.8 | 138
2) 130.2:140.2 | 126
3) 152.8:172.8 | 152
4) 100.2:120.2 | 111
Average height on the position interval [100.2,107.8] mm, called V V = 121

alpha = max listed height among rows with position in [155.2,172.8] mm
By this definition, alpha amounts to 169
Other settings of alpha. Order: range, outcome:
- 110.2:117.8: 131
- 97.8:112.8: 130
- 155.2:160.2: 167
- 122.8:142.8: 145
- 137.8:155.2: 162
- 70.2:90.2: 128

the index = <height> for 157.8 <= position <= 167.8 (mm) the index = 165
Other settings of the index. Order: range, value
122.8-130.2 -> 101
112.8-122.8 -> 114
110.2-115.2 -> 130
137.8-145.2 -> 145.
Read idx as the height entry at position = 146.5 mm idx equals 155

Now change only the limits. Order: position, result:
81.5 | 128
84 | 123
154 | 152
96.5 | 109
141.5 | 138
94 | 103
